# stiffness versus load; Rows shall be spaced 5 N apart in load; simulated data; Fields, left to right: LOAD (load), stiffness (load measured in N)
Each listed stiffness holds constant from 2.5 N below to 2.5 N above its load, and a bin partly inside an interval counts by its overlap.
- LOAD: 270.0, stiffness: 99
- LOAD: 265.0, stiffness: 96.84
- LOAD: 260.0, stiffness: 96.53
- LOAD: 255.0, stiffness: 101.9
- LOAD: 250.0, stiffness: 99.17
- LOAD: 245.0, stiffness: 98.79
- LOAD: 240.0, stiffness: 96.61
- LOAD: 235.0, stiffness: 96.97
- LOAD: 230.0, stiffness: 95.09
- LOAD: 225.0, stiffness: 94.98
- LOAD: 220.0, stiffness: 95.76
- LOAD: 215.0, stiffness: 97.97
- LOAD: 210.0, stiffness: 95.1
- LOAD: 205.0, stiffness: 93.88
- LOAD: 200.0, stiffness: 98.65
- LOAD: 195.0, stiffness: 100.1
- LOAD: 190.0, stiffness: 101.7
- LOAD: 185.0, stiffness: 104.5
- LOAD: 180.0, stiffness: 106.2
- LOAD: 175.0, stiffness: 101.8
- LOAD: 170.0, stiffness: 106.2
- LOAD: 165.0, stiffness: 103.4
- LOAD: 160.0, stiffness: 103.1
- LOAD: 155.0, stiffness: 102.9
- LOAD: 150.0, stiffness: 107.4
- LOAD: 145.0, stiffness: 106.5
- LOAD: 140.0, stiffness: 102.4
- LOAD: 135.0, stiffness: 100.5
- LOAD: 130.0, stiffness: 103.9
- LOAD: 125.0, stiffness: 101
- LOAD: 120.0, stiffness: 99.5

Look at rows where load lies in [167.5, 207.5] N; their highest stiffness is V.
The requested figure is 106.2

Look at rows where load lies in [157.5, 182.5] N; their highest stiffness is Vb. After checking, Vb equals 106.2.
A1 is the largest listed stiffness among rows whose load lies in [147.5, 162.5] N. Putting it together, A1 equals 107.4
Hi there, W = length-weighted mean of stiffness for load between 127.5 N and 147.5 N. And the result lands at 103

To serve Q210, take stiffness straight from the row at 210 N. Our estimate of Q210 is 95.1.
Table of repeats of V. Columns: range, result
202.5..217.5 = 97.97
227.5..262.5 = 101.9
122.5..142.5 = 103.9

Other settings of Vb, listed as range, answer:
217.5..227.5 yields 95.76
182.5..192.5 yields 104.5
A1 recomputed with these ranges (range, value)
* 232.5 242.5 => 96.97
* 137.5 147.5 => 106.5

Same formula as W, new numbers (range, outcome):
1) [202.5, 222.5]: 95.7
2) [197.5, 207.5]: 96.3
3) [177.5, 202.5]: 102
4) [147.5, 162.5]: 104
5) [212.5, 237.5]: 96.2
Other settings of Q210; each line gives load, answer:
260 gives 96.53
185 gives 104.5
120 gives 99.5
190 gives 101.7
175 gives 101.8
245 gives 98.79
